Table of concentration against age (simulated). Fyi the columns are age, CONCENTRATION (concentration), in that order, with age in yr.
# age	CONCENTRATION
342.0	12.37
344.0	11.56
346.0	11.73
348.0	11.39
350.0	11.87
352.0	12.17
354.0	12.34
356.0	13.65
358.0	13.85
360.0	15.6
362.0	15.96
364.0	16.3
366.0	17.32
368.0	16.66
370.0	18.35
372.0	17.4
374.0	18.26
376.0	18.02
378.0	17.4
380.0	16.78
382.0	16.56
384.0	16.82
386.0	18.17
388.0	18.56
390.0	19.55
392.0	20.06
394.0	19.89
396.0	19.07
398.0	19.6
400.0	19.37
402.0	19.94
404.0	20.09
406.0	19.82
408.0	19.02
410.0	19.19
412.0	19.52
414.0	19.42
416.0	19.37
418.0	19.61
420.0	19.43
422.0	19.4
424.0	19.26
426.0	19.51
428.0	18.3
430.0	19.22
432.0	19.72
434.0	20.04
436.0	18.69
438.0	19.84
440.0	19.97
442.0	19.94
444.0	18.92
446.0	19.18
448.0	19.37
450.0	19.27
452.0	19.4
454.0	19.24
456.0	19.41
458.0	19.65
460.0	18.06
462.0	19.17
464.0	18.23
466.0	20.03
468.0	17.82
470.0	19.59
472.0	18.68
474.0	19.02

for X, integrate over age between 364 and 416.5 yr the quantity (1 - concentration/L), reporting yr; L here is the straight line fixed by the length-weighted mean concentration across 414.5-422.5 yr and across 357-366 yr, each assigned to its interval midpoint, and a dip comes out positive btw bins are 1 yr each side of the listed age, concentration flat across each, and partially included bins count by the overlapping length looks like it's -3.0 yr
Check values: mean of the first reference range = 15.6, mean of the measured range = 18.6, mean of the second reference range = 19.5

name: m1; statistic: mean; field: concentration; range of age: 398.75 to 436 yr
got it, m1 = 19.4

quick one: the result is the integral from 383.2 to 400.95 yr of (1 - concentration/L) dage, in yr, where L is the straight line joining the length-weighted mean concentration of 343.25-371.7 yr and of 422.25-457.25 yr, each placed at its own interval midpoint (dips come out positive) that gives -2.8 yr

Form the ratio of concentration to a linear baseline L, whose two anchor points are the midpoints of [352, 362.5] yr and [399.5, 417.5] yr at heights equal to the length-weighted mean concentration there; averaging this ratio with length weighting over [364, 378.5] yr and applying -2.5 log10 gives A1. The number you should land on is -0.13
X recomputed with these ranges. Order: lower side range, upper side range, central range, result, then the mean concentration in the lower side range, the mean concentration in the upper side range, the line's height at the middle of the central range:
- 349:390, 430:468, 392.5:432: -3.5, 16.2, 19.3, 17.9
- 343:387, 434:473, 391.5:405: -2.3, 15.4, 19.2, 16.8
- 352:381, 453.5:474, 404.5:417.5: -1.5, 16.1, 19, 17.4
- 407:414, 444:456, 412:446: -0.2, 19.3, 19.3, 19.3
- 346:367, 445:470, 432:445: -1.0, 13.9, 19.1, 18.1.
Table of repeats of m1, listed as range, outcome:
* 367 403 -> 18.4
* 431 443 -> 19.7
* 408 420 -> 19.4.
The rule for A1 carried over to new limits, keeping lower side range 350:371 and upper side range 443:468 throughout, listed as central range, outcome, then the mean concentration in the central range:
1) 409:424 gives -0.116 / 19.4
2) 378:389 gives -0.087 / 17.4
